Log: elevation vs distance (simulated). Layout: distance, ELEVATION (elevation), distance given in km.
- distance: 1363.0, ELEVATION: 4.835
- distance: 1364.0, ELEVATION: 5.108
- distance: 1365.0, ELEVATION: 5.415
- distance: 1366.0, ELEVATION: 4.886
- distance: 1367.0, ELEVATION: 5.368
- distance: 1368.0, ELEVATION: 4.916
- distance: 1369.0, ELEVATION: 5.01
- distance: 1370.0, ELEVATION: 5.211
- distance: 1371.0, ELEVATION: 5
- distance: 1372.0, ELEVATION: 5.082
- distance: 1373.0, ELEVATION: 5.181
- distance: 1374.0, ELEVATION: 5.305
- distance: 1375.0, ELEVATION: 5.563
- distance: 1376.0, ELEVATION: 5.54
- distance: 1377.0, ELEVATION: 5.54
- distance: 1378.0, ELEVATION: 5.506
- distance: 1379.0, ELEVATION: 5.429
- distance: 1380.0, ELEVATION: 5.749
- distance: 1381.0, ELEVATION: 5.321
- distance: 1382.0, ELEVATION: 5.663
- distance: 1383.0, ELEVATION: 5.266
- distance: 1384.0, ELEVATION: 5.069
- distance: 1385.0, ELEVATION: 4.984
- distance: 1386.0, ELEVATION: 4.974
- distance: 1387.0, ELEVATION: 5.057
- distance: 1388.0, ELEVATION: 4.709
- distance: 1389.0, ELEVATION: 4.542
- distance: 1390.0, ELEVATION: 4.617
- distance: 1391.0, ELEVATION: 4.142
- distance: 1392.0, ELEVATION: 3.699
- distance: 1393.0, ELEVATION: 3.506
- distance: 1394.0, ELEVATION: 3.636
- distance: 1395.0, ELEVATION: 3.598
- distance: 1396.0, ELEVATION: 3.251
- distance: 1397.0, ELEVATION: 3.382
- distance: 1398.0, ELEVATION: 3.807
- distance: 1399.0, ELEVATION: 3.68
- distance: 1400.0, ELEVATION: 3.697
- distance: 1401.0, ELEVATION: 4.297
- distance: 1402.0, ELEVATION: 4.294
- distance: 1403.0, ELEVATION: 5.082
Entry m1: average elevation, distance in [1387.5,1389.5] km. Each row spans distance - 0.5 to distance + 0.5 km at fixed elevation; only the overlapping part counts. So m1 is 4.63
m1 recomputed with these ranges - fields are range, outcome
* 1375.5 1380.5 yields 5.55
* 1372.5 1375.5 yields 5.35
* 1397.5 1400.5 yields 3.73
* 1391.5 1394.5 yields 3.61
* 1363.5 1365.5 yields 5.26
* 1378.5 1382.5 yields 5.54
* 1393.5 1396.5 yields 3.49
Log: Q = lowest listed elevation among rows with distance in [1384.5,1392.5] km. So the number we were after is 3.699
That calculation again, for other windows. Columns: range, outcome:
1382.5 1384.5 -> 5.069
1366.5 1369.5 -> 4.916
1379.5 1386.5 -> 4.974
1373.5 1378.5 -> 5.305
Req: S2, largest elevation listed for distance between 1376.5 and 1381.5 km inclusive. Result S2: 5.749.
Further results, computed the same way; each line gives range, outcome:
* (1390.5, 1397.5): 4.142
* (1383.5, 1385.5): 5.069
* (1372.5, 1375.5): 5.563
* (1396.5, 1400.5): 3.807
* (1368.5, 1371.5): 5.211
